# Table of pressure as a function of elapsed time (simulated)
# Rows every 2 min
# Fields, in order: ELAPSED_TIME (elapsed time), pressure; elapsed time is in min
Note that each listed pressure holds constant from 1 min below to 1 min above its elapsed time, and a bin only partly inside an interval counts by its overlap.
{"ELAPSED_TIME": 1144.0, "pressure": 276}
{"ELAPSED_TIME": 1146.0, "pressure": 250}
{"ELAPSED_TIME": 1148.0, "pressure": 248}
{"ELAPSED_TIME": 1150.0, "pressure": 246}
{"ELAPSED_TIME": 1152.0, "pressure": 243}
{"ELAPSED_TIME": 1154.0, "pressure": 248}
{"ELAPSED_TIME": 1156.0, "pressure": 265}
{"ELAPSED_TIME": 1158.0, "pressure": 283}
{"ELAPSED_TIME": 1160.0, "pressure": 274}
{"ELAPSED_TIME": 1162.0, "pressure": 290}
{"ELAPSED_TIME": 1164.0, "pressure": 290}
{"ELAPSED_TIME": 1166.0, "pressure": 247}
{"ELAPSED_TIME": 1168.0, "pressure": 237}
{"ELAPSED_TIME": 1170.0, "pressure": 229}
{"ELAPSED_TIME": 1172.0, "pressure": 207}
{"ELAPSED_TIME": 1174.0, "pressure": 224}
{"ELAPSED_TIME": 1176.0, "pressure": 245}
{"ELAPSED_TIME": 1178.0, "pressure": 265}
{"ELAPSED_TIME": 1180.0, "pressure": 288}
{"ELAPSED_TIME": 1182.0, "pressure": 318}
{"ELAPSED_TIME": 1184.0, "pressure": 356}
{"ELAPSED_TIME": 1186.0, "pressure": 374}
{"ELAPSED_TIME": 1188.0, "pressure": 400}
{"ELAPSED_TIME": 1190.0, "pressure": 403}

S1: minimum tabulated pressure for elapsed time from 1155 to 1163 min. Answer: 265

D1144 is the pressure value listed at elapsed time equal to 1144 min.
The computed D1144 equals 276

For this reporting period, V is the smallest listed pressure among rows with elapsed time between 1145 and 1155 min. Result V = 243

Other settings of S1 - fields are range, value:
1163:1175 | 207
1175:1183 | 245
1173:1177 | 224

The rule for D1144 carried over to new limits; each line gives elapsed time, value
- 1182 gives 318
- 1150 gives 246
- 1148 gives 248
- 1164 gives 290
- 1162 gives 290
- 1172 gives 207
